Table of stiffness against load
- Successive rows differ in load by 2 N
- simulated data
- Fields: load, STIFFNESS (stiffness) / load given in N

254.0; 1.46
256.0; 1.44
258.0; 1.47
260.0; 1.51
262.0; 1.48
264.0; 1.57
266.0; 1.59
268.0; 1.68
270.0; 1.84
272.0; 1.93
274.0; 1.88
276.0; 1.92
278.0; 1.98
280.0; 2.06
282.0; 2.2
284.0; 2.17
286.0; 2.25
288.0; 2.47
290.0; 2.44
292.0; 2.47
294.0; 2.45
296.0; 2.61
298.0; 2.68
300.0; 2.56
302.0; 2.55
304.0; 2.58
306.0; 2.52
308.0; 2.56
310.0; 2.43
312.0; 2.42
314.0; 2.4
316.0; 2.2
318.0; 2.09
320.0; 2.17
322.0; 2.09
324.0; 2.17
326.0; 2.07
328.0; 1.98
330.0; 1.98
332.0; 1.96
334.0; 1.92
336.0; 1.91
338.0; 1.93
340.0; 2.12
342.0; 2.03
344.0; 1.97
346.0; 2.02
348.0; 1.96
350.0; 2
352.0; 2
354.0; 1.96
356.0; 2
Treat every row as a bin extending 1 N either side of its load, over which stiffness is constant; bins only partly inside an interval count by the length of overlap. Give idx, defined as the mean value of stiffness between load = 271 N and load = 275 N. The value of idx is 1.9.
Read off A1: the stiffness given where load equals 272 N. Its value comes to 1.93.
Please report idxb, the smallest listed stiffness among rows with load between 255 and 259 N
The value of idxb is 1.44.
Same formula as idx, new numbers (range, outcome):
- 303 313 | 2.5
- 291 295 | 2.46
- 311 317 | 2.34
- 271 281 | 1.95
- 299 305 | 2.56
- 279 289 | 2.23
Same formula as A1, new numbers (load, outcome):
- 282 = 2.2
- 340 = 2.12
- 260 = 1.51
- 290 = 2.44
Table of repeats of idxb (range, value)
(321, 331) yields 1.98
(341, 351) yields 1.96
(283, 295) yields 2.17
